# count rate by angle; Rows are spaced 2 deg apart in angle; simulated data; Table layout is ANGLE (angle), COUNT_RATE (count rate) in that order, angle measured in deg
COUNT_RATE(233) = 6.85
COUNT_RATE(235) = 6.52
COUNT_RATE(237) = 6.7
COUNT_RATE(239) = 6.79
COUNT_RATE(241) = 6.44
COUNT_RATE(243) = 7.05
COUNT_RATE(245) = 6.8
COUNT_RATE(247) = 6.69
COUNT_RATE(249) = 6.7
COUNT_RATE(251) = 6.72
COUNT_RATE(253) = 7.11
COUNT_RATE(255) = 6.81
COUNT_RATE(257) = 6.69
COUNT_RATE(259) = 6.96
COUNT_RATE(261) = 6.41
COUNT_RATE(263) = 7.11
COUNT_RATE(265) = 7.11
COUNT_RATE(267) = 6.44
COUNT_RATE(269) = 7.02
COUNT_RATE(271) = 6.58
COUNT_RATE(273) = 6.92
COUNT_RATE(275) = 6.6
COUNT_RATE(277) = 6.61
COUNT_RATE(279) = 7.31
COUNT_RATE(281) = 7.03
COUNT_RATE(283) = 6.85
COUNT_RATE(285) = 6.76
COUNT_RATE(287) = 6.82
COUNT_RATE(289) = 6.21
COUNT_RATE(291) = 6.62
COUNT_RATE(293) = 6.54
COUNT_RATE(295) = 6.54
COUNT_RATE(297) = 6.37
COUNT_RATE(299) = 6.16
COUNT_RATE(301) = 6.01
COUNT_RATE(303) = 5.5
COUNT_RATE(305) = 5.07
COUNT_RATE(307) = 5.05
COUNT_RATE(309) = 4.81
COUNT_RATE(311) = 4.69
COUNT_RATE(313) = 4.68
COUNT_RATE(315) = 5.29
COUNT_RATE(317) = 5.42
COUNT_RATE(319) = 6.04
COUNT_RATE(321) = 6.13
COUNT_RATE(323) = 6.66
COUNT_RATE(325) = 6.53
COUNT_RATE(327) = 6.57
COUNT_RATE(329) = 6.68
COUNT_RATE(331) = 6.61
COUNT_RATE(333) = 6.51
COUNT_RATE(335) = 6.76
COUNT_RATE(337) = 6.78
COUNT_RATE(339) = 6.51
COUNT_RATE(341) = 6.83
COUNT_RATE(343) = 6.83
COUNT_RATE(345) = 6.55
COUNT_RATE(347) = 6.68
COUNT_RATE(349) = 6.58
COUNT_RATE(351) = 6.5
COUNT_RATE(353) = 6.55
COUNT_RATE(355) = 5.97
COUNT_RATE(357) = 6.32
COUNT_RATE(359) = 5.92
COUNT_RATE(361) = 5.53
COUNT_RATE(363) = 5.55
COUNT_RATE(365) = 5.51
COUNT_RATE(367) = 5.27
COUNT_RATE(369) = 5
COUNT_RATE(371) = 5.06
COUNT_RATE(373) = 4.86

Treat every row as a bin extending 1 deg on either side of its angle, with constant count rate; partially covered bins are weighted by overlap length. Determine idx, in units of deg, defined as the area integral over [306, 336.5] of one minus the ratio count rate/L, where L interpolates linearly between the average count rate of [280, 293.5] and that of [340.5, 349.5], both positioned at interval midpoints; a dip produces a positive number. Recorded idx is 3.6 deg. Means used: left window 6.7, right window 6.69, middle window 5.91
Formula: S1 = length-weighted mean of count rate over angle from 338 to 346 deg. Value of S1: 6.68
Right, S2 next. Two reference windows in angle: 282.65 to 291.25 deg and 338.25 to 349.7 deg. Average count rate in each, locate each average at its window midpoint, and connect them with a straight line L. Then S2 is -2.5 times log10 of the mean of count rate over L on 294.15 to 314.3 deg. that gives 0.21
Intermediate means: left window 6.64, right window 6.67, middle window 5.48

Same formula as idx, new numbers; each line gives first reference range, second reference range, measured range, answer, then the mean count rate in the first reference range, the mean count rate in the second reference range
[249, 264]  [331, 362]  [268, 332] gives 4.2 deg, 6.82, 6.46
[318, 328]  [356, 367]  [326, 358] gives -2.8 deg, 6.39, 5.72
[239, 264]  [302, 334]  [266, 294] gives -1.7 deg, 6.79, 5.77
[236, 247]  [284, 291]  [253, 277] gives -0.4 deg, 6.75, 6.6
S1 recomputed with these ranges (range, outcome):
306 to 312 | 4.85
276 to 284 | 6.95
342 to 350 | 6.66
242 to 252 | 6.79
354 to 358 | 6.14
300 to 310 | 5.29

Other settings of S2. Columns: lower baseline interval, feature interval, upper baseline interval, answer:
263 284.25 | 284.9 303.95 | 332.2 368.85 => 0.06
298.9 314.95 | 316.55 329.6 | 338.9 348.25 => -0.08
